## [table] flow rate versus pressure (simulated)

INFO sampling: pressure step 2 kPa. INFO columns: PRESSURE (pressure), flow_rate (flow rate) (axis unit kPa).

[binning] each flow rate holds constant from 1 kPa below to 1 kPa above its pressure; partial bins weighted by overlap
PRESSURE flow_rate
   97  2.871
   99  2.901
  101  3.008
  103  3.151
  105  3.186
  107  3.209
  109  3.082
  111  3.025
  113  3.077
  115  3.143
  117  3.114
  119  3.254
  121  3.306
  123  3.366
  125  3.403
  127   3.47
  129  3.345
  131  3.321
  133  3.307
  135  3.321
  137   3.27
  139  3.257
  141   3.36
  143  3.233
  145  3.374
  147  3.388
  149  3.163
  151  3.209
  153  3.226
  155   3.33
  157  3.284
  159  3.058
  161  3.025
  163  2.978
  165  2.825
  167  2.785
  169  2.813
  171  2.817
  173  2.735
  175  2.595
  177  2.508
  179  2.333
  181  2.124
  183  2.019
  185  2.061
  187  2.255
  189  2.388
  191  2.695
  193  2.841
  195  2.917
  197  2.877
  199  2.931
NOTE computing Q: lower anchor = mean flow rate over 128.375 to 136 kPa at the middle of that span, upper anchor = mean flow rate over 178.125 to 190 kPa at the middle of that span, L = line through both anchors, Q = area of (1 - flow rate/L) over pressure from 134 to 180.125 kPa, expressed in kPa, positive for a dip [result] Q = -4.3 kPa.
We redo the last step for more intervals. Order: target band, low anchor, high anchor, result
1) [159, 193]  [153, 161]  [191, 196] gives 4.91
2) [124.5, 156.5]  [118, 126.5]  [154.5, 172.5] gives -1.33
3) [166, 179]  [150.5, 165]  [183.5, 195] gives 0.66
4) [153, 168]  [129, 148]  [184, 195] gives -0.46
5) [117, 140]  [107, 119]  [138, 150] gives -0.84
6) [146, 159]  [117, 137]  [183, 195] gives -1.24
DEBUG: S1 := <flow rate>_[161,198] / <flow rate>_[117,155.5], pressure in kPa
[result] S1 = 0.79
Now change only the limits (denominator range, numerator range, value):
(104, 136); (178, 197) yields 0.75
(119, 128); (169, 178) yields 0.79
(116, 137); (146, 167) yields 0.94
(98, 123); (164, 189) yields 0.79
